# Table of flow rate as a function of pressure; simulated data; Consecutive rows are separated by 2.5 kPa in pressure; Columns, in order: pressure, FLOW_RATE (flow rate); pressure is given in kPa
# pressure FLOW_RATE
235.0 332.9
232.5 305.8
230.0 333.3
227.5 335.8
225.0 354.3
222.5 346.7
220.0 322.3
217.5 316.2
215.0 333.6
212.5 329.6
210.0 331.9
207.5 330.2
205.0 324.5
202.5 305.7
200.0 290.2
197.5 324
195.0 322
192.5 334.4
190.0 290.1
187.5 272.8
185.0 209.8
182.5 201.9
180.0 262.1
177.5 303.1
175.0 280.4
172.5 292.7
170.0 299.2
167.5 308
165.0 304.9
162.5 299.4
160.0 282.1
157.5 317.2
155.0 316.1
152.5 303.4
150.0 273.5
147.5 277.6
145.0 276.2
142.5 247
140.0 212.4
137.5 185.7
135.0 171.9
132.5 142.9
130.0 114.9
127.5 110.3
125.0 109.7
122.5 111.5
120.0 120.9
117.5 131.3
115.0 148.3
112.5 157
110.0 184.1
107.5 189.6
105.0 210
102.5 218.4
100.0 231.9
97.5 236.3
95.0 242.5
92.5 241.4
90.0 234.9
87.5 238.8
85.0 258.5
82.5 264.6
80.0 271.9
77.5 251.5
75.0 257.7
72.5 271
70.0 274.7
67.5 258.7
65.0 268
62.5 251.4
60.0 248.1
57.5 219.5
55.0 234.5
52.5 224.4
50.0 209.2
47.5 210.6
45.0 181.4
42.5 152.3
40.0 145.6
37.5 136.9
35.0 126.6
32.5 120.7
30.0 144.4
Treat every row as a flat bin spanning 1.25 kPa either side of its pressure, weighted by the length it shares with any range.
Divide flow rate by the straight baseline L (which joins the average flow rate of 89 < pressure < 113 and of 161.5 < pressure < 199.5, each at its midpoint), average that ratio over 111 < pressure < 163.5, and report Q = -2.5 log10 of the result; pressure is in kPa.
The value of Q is 0.23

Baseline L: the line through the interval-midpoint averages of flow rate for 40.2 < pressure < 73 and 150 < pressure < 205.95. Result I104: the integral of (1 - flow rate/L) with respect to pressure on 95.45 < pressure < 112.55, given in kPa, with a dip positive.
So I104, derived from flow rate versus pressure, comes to 2.9 kPa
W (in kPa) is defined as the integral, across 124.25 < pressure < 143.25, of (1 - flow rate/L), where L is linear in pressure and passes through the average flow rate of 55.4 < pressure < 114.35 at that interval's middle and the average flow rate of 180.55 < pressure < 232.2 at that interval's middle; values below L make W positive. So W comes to 7.56 kPa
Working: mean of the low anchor 237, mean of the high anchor 310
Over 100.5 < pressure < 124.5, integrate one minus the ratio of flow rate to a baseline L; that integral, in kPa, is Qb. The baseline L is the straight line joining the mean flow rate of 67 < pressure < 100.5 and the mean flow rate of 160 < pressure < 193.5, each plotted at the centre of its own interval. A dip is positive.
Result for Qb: 8.9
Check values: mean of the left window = 253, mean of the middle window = 164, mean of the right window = 281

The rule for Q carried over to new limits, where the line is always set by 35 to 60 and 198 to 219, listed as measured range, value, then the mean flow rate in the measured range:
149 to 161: -0.08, 299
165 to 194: 0.07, 279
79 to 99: -0.11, 248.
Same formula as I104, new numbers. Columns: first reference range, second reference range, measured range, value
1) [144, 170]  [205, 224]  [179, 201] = 2.60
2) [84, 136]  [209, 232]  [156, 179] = -3.44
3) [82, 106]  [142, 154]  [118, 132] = 7.77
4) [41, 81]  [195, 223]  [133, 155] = 3.16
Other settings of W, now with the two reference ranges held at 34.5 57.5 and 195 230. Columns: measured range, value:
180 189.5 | 2.1 kPa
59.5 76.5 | -4.9 kPa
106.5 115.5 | 2.6 kPa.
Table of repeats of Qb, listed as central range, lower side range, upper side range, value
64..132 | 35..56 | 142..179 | 6.0 kPa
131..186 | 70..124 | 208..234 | 2.2 kPa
